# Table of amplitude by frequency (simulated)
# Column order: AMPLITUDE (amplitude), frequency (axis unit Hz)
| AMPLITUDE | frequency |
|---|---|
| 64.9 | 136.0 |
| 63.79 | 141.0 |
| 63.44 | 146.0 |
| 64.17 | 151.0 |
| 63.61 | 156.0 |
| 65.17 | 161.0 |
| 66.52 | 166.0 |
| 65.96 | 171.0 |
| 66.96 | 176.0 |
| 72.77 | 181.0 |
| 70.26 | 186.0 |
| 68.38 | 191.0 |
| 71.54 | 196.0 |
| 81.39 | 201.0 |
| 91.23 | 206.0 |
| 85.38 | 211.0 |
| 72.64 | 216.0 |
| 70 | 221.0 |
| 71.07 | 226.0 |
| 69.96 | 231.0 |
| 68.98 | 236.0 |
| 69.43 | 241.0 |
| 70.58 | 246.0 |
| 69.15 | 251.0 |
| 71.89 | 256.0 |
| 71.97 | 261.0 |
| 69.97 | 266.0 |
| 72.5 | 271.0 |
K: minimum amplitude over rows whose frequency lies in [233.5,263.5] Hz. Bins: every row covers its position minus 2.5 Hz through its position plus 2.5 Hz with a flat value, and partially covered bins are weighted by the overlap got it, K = 68.98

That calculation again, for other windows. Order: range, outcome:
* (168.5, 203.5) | 65.96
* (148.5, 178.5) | 63.61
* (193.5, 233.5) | 69.96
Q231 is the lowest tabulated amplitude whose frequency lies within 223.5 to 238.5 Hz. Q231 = 68.98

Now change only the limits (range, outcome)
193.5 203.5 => 71.54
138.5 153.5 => 63.44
